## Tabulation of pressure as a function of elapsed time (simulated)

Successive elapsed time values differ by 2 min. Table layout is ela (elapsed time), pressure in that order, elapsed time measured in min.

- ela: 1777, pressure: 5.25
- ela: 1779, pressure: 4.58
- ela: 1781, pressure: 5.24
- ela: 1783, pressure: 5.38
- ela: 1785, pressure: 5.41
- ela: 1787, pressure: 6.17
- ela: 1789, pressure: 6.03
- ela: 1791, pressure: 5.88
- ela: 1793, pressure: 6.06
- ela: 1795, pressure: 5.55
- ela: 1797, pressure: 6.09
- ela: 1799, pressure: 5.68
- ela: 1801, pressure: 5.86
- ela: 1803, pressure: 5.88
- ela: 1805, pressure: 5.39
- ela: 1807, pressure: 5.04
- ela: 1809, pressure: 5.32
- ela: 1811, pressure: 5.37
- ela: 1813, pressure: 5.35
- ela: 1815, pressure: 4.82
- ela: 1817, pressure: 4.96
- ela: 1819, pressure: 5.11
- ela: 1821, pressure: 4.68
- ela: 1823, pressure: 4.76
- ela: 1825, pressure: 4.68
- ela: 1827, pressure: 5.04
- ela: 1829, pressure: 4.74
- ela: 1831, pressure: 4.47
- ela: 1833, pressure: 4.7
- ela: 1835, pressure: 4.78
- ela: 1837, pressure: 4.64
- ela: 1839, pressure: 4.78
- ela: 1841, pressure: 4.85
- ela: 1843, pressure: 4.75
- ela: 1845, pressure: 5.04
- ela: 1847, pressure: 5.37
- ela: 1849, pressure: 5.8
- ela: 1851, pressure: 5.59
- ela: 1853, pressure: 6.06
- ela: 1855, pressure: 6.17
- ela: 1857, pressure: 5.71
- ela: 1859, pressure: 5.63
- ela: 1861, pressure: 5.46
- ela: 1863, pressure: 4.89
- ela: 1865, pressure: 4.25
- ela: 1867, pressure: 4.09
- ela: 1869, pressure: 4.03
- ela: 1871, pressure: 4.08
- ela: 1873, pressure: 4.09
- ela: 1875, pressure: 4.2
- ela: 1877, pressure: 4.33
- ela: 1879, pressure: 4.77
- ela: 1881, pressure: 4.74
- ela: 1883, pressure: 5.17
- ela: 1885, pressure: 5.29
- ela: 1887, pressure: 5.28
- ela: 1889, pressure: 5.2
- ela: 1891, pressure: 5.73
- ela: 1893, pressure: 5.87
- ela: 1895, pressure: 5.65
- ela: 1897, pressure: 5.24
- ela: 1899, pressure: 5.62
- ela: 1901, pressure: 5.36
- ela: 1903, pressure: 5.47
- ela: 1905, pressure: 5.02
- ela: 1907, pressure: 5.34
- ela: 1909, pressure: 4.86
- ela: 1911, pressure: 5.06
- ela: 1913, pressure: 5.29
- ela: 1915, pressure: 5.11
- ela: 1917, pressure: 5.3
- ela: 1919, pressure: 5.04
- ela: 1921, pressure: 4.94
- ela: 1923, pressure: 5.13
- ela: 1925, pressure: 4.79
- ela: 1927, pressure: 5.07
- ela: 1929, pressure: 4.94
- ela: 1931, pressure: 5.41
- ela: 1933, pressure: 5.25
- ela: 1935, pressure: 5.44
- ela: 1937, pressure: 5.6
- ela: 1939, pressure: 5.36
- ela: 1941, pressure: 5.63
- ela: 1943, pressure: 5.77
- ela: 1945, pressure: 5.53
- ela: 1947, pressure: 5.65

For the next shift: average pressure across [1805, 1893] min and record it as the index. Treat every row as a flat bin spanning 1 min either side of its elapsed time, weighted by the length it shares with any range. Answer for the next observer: 4.99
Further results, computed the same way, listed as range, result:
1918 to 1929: 4.99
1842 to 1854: 5.43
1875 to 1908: 5.22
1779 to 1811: 5.62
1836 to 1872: 5.07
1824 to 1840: 4.73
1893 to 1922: 5.26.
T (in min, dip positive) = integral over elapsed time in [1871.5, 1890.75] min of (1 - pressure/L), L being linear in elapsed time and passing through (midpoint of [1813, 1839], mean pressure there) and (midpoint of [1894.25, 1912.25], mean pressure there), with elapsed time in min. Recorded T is 1.30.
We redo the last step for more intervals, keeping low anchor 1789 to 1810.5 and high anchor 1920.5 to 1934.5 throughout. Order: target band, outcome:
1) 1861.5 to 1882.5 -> 3.8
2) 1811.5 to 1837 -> 3.3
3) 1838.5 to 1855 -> 0.3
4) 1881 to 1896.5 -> -0.4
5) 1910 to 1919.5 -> 0.0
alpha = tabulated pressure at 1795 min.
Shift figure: 5.55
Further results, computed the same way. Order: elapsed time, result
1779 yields 4.58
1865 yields 4.25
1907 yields 5.34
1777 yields 5.25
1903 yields 5.47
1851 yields 5.59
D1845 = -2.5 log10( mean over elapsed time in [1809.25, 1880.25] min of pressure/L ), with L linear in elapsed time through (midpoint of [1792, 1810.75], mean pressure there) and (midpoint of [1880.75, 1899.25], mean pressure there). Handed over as 0.125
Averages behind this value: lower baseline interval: 5.64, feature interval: 4.92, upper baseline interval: 5.4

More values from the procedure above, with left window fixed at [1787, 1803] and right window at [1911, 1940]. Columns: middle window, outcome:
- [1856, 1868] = 0.109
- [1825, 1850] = 0.156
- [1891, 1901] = -0.047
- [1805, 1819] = 0.128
